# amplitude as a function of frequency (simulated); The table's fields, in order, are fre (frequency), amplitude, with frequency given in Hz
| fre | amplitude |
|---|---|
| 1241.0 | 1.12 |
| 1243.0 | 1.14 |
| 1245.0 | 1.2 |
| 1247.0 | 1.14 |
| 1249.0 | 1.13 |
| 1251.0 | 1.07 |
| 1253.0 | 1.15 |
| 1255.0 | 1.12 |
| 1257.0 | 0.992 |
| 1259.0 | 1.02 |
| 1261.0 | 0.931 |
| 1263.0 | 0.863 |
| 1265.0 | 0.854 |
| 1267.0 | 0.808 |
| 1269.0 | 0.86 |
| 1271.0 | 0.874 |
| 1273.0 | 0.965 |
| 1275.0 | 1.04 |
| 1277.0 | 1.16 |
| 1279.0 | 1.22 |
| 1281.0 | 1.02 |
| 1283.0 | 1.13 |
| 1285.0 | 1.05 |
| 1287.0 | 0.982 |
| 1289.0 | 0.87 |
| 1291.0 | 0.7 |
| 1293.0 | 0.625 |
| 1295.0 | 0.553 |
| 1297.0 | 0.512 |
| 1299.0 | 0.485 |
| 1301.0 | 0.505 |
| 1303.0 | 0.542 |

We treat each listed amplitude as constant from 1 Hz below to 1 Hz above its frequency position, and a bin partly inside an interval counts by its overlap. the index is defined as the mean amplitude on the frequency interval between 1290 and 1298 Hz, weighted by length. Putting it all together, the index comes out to 0.597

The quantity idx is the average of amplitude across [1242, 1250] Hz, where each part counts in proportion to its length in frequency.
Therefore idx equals 1.15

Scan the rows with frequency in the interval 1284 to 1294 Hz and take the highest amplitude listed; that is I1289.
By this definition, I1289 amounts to 1.05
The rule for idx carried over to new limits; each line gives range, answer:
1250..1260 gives 1.07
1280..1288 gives 1.05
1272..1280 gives 1.1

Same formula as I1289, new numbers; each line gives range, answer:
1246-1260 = 1.15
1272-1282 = 1.22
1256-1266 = 1.02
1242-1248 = 1.2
